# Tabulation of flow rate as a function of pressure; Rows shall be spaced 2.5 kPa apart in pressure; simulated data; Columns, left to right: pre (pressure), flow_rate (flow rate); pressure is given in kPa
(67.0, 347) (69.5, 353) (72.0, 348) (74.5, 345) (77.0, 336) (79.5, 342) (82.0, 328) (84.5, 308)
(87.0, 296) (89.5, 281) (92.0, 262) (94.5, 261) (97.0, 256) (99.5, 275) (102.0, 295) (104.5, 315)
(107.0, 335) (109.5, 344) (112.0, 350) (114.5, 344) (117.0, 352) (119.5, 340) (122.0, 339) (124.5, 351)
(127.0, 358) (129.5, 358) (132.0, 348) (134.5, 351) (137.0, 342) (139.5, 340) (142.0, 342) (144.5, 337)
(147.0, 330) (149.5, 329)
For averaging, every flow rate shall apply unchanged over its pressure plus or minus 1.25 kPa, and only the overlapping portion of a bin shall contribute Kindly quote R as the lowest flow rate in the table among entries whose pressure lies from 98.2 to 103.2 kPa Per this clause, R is 275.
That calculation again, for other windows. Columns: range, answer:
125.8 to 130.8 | 358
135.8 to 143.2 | 340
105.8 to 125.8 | 335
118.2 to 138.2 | 339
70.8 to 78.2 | 336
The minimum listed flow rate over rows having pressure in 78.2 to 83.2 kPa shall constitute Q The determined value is 328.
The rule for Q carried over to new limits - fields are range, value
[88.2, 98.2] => 256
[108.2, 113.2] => 344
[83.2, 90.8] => 281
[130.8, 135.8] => 348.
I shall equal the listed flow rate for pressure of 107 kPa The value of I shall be 335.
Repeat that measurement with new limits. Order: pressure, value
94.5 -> 261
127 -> 358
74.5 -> 345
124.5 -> 351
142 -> 342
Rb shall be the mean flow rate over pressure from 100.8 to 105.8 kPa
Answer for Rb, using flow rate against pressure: 305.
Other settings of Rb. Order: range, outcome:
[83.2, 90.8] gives 295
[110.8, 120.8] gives 346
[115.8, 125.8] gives 346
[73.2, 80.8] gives 341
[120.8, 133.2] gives 351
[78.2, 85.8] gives 326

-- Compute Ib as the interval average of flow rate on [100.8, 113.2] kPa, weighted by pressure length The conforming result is 328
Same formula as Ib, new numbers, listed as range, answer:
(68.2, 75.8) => 349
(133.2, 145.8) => 342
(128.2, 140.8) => 348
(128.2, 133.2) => 353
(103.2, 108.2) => 325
